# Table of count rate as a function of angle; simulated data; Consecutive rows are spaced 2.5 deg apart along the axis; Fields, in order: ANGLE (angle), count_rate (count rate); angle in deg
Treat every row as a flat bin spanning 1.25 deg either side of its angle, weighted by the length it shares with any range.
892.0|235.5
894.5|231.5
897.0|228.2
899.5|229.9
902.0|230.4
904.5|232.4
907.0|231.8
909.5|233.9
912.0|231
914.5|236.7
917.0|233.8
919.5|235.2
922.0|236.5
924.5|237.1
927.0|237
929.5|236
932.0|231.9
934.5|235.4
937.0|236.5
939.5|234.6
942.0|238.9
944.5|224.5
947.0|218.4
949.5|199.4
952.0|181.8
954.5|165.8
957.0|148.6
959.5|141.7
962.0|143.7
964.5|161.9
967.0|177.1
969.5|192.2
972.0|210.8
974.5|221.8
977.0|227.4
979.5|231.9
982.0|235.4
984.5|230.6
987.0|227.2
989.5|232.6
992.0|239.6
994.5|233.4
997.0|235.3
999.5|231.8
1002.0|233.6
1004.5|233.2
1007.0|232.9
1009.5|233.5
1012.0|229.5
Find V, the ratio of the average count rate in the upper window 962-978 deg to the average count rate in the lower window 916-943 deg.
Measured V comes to 0.82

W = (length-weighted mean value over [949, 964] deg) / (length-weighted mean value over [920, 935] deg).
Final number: 0.69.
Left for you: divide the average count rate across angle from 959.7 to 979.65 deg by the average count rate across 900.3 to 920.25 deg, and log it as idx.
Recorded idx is 0.8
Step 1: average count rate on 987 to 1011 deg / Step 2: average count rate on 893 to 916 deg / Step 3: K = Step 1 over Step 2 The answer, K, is 1.0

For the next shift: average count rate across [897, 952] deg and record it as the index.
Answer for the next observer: 230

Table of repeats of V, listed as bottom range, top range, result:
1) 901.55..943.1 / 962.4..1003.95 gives 0.93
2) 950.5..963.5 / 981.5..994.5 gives 1.48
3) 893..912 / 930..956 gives 0.94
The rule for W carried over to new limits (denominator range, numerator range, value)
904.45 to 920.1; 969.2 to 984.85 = 0.95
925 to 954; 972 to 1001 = 1.03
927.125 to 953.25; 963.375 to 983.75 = 0.93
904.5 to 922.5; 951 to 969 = 0.69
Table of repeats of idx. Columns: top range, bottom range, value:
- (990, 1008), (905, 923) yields 1.00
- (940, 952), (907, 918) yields 0.93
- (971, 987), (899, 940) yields 0.97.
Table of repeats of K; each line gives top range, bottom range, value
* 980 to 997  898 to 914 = 1.01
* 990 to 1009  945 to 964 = 1.35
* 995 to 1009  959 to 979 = 1.24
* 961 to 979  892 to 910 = 0.83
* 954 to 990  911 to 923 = 0.84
